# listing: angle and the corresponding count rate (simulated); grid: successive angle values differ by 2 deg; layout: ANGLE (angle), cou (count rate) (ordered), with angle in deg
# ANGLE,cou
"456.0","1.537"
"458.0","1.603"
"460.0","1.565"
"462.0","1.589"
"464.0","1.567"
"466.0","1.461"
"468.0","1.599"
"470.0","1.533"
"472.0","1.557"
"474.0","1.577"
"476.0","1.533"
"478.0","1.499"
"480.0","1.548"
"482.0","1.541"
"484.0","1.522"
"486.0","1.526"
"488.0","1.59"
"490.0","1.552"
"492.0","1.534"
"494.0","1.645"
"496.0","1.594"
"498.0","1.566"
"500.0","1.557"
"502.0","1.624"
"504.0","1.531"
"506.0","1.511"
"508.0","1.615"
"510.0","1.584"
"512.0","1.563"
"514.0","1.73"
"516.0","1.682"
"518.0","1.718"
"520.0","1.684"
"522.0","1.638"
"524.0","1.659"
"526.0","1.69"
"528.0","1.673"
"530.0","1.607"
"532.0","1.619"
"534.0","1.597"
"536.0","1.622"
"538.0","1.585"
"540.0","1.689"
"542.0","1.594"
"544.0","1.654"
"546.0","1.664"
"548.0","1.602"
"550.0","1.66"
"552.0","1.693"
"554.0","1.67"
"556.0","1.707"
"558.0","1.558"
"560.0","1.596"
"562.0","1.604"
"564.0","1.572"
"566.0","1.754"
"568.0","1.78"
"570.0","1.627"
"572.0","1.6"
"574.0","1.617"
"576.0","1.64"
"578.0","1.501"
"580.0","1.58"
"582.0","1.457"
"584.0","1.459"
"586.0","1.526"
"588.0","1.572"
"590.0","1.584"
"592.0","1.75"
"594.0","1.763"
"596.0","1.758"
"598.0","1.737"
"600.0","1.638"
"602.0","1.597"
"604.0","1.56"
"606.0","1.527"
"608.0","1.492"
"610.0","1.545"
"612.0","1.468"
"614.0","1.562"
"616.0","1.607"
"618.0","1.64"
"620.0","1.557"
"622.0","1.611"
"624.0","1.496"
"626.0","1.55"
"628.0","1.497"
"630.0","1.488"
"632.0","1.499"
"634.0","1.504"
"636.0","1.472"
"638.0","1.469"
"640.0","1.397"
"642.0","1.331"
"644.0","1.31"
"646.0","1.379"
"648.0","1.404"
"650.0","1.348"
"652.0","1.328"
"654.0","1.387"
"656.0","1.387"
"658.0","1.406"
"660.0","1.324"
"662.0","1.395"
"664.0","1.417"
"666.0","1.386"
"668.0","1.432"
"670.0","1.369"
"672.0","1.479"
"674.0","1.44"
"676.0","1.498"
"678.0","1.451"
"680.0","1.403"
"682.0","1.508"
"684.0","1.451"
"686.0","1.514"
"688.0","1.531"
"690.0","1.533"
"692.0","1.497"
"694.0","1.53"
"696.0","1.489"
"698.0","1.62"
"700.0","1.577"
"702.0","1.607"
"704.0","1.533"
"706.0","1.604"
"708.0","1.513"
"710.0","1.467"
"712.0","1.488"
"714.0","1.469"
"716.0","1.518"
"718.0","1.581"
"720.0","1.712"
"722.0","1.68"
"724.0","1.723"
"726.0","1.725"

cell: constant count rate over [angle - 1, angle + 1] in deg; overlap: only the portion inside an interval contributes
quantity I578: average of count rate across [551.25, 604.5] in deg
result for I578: 1.63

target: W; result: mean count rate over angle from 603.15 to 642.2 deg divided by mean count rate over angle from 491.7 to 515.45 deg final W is 0.95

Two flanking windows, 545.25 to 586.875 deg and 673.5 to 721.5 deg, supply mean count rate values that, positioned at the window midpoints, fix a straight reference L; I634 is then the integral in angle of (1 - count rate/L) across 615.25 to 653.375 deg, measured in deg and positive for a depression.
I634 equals 2.5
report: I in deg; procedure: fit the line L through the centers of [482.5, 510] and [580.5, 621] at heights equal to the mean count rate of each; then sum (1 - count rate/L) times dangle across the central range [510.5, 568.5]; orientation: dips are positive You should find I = -2.67 deg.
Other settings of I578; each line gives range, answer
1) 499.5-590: 1.62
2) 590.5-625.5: 1.61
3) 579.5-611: 1.6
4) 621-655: 1.44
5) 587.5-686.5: 1.49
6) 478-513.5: 1.57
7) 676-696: 1.49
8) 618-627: 1.56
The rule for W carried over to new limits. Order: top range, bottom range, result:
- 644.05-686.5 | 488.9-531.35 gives 0.87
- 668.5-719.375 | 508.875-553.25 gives 0.92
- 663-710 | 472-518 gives 0.95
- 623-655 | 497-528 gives 0.88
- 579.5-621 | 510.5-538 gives 0.96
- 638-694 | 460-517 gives 0.91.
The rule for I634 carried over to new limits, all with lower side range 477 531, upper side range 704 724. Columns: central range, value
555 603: -1.1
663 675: 1.2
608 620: 0.2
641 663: 3.0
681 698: 0.6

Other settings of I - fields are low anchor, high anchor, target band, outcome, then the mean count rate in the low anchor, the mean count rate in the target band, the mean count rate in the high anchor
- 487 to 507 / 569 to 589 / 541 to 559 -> -0.9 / 1.57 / 1.64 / 1.56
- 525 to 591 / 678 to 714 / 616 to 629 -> 0.1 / 1.62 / 1.56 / 1.52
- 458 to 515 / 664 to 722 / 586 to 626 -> -1.8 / 1.57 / 1.6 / 1.51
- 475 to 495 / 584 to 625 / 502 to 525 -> -1.0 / 1.55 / 1.63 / 1.6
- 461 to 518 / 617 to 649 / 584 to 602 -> -1.8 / 1.57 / 1.65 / 1.48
